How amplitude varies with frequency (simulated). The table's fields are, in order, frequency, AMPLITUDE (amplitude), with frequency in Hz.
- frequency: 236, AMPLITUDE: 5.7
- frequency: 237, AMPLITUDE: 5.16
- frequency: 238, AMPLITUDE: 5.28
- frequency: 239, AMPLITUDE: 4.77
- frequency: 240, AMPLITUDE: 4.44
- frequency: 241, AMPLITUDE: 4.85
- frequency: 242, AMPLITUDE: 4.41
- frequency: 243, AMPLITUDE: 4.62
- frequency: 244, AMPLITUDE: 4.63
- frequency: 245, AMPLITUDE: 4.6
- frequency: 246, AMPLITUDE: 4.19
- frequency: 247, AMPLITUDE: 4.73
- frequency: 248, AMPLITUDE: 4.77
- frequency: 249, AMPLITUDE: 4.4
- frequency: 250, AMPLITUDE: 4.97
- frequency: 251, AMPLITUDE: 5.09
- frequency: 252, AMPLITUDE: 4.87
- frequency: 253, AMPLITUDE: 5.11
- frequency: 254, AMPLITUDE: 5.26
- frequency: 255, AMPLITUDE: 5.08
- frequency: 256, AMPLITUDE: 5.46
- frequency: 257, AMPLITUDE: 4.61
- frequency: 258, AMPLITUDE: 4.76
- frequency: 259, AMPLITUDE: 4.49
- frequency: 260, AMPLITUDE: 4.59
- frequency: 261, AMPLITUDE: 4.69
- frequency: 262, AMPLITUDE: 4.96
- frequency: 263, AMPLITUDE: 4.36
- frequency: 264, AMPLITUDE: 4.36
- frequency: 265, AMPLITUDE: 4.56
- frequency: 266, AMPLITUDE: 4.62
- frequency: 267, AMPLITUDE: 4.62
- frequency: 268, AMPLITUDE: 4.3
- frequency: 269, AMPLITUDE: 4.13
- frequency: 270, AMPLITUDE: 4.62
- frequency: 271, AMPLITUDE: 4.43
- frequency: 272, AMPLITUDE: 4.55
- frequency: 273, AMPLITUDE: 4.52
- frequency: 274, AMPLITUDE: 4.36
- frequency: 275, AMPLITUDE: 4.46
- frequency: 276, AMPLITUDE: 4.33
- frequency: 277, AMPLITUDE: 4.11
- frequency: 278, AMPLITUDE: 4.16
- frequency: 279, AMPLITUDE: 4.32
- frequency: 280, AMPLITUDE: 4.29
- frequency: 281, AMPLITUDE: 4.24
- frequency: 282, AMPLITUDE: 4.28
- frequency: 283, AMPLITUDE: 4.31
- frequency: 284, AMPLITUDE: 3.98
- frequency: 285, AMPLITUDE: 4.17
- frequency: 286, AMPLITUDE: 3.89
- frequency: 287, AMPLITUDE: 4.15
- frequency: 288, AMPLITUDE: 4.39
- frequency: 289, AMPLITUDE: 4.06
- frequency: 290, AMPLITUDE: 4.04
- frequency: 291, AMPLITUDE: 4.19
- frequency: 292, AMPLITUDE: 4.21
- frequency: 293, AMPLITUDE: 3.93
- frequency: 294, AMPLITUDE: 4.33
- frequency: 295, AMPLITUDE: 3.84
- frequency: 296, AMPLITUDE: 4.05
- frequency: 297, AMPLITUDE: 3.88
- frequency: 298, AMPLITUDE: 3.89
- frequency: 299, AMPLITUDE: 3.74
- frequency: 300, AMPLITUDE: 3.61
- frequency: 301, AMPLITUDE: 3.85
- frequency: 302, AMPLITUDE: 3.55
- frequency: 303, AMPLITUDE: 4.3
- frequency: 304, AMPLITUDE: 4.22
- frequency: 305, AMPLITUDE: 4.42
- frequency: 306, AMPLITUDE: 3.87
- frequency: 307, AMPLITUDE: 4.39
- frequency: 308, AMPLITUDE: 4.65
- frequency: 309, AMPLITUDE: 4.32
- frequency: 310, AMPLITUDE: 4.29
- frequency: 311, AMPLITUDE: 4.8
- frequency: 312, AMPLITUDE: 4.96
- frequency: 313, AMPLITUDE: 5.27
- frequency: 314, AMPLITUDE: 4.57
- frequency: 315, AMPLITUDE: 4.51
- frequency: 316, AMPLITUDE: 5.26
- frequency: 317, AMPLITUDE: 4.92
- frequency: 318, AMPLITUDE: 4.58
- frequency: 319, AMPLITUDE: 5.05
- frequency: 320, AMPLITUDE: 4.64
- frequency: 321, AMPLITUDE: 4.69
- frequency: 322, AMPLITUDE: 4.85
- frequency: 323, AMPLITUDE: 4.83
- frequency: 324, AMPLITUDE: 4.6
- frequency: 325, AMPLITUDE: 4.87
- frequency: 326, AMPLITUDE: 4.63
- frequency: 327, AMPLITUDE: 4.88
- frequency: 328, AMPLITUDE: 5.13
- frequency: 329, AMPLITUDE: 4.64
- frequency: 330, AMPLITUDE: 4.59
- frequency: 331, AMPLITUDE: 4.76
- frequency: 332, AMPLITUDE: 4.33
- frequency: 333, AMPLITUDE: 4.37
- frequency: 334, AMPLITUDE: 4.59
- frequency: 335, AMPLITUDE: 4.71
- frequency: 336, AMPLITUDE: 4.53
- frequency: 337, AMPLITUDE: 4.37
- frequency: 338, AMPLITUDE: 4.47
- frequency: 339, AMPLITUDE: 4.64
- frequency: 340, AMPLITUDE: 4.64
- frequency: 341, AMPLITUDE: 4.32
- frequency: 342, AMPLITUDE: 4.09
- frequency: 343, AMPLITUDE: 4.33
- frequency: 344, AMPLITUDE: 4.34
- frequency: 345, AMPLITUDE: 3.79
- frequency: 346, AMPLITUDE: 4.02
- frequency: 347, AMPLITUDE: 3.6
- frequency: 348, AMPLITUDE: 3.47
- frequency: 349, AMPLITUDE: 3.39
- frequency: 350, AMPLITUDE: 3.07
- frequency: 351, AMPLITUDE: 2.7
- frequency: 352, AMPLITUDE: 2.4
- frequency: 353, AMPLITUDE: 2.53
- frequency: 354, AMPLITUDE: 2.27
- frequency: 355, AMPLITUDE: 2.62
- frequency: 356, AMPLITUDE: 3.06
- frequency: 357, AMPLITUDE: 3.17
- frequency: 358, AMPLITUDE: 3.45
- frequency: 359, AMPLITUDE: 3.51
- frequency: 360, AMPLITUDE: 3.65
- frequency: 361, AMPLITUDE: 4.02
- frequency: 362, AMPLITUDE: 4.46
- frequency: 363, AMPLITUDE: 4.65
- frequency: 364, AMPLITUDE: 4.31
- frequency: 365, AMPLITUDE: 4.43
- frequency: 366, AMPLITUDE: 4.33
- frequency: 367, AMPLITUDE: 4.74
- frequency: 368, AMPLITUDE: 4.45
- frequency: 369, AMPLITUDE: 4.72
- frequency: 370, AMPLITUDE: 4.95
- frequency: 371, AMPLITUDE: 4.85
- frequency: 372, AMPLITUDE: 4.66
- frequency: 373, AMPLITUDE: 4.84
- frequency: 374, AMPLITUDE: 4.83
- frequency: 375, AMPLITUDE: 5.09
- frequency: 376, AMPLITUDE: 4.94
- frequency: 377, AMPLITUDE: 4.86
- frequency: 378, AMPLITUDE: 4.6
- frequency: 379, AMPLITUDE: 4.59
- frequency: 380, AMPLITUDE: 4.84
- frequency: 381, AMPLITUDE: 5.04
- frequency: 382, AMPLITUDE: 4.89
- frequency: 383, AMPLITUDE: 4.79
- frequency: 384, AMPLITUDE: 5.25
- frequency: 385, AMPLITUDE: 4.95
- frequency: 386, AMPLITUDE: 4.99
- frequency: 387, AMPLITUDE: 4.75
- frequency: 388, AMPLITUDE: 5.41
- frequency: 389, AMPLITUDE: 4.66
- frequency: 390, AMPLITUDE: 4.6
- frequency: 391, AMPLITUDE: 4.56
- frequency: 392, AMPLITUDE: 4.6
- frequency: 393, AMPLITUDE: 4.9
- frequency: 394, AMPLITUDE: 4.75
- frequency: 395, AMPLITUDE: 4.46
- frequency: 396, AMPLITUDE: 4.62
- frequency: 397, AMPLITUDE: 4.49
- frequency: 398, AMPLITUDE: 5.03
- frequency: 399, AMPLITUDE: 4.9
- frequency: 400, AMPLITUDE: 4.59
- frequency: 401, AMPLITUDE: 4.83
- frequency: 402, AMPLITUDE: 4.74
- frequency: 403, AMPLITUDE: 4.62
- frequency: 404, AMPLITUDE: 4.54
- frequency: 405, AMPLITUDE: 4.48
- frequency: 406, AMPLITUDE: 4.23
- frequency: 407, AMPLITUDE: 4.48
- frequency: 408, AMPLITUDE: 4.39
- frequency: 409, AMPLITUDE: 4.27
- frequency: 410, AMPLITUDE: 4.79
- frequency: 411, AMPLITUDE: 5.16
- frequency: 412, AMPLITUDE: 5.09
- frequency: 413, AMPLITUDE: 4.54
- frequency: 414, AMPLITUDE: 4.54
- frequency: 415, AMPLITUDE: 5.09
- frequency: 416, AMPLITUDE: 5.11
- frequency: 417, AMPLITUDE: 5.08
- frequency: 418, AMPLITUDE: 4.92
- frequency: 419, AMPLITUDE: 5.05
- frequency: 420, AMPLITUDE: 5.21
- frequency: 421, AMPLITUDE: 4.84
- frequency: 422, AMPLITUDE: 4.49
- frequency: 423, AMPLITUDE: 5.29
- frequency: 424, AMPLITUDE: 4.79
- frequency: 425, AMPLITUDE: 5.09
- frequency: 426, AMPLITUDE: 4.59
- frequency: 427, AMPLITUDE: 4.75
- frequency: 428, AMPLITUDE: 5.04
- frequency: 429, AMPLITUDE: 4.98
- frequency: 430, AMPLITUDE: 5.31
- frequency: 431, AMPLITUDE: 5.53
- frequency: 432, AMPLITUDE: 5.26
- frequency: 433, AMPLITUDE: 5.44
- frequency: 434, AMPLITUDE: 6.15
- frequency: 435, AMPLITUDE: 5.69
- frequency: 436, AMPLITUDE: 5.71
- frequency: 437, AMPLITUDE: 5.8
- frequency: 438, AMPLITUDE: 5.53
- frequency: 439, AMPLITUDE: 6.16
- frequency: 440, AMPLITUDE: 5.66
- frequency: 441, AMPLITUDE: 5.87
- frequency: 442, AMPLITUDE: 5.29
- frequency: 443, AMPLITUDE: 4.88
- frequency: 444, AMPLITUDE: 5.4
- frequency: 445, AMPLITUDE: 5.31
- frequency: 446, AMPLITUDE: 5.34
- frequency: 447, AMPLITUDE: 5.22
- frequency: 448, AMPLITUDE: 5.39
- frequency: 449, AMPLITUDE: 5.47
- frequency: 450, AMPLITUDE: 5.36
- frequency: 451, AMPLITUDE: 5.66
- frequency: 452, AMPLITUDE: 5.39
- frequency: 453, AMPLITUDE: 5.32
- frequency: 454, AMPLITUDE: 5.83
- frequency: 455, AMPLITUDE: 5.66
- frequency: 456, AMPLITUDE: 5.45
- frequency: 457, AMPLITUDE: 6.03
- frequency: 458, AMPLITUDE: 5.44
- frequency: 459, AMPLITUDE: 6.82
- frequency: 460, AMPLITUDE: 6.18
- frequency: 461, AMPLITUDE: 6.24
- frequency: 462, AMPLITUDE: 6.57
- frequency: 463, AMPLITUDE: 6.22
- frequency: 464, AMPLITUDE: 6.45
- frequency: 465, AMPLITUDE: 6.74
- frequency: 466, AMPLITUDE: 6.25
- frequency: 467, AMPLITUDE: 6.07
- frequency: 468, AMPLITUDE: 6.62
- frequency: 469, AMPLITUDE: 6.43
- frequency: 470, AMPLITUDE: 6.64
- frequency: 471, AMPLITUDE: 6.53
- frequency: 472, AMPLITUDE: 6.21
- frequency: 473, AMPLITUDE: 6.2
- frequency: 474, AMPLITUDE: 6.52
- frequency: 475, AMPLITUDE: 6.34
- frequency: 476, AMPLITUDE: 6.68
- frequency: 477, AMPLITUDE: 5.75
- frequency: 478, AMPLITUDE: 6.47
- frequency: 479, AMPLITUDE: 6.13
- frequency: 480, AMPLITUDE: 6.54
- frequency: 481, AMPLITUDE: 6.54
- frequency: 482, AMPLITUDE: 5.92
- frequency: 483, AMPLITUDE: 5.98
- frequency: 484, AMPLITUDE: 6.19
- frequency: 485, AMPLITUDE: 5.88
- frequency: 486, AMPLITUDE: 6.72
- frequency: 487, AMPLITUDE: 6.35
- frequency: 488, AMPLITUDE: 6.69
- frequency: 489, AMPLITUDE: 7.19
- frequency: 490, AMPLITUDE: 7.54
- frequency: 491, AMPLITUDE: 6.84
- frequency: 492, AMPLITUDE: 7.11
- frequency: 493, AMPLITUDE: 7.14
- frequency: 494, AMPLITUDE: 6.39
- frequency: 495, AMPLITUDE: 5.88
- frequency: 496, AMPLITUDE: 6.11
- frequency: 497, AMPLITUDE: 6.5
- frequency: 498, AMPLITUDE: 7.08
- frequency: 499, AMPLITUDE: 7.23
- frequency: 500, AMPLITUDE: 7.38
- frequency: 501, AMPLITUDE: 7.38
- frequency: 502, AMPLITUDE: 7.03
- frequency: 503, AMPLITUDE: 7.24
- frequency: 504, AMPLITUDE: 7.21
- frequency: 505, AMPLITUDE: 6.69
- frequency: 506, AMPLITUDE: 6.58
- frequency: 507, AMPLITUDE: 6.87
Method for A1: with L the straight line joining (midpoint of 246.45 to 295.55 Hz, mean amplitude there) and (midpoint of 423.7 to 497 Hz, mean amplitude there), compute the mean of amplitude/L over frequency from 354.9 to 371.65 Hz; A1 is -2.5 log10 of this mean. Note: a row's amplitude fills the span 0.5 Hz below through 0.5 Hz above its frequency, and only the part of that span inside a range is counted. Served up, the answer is 0.25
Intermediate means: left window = 4.47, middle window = 4.12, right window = 5.96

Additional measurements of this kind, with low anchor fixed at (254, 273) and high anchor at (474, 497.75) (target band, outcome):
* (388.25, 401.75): 0.21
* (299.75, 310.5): 0.20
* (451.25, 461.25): 0.07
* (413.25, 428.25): 0.21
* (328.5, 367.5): 0.33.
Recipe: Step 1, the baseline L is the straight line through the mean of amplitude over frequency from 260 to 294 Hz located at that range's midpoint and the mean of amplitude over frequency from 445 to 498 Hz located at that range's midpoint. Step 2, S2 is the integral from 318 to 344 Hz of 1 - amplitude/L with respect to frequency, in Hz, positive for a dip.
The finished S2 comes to 1.2 Hz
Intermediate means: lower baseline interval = 4.32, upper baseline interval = 6.21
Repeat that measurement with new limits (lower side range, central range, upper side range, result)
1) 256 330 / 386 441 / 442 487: 5.8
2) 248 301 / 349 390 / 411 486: 6.9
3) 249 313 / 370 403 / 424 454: 1.6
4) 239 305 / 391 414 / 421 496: 3.4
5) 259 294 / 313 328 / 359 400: -1.1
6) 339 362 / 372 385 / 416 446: -2.3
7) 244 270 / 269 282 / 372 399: 1.0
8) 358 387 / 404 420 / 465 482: 1.7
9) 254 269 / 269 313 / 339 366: 1.2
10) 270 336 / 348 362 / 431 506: 5.2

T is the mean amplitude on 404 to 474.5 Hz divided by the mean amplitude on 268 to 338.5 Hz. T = 1.25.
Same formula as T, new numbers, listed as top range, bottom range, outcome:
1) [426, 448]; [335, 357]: 1.48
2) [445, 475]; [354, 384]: 1.37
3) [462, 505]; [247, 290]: 1.46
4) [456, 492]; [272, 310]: 1.54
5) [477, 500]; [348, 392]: 1.55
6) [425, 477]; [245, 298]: 1.30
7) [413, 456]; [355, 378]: 1.22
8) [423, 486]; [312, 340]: 1.23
